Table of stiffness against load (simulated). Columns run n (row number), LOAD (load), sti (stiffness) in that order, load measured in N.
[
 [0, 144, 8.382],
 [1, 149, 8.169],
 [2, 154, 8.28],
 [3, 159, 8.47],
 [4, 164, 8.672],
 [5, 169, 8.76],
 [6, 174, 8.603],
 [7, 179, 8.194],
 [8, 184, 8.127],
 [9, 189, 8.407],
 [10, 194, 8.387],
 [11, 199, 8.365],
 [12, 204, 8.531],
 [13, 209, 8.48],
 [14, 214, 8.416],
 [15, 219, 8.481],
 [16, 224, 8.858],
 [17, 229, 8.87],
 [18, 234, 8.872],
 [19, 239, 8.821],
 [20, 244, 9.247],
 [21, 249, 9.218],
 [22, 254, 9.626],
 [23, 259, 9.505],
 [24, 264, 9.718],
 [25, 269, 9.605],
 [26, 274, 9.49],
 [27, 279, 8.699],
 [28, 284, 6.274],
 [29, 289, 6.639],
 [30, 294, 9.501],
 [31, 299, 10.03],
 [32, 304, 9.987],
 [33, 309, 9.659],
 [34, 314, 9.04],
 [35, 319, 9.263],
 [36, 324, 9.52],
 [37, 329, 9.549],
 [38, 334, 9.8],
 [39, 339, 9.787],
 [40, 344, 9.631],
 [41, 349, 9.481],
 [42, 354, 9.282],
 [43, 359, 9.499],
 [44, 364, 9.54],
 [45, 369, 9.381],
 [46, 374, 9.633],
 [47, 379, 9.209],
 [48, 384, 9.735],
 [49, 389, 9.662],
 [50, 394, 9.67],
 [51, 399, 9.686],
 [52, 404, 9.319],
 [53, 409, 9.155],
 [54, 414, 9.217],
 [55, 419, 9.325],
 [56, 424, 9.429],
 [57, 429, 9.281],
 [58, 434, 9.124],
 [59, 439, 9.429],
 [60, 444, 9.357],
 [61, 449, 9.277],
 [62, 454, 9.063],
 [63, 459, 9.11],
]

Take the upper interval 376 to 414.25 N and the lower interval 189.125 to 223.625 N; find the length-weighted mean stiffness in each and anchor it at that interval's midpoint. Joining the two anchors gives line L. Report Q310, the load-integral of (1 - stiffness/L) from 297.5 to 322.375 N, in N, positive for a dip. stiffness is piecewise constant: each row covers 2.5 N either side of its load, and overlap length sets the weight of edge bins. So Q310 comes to -1.5 N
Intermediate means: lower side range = 8.47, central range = 9.58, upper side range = 9.47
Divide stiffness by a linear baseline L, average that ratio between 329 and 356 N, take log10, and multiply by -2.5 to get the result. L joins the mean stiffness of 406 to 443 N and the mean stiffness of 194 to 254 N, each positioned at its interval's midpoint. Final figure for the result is -0.06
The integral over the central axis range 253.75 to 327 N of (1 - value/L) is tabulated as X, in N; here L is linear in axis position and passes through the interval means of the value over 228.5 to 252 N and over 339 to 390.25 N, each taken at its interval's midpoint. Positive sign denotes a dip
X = 1.1 N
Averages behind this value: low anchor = 9.03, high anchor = 9.52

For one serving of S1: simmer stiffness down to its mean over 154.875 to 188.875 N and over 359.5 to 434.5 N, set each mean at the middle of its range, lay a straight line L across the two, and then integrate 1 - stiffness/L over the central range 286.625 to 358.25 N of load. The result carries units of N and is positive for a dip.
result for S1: -2.1 N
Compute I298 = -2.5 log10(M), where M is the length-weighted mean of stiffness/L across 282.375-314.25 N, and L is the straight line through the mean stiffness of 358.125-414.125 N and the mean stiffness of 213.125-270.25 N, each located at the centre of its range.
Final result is 0.058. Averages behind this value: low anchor 9.11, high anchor 9.49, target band 8.78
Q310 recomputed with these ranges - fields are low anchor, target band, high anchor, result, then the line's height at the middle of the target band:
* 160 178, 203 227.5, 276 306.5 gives 0.1 N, 8.59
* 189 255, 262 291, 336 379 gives 2.0 N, 9.06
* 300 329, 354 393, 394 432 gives -0.3 N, 9.43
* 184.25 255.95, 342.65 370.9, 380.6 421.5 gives -0.5 N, 9.29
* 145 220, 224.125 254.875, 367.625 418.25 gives -1.3 N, 8.7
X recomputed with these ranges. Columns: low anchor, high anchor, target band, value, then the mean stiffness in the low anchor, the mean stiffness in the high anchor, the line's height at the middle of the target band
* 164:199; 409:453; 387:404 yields -0.8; 8.43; 9.29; 9.17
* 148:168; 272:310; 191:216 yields 0.3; 8.44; 8.74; 8.54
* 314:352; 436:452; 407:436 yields 0.4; 9.54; 9.34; 9.38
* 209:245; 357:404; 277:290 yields 2.6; 8.75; 9.55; 9.05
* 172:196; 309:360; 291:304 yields -0.7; 8.34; 9.49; 9.21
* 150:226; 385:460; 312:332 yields -0.9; 8.46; 9.35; 8.97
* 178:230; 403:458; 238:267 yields -2.5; 8.46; 9.26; 8.63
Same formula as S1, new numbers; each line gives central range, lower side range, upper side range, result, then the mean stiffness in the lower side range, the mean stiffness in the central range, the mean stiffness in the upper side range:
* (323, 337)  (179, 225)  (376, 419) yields -0.8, 8.42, 9.64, 9.45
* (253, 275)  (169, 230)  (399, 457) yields -2.2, 8.48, 9.59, 9.29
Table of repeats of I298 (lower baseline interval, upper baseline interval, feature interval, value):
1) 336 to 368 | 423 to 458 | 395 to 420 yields 0.00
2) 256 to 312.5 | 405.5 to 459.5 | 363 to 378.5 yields -0.04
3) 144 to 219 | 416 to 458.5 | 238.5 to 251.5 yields -0.06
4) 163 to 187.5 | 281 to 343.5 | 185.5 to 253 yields 0.00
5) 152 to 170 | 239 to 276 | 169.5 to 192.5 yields 0.04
